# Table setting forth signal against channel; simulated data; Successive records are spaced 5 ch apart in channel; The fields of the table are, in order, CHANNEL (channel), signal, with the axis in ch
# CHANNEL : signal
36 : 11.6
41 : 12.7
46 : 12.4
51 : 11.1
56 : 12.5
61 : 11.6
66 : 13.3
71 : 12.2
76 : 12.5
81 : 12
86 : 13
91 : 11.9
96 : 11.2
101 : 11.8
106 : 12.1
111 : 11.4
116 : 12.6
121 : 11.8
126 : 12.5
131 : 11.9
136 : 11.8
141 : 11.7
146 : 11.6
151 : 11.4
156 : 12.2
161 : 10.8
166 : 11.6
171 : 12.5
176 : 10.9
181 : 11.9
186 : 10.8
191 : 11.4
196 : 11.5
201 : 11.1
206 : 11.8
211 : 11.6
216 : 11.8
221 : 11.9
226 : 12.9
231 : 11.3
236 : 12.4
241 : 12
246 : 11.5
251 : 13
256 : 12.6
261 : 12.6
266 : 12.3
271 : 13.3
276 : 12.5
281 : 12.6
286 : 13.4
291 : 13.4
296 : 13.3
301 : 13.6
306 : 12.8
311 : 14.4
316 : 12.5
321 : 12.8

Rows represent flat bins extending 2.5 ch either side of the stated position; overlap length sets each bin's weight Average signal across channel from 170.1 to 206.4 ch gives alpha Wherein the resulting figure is 11.4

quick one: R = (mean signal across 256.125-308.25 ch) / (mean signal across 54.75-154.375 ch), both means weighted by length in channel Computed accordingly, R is 1.1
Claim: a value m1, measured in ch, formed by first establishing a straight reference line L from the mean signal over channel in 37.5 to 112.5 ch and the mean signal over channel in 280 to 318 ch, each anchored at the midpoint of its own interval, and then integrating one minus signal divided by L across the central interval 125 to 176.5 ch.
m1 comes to 3.2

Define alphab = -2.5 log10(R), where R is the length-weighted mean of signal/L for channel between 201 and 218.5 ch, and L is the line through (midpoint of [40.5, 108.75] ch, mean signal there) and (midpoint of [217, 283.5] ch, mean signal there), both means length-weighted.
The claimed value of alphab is 0.061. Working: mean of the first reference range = 12.1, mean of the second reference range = 12.4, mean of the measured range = 11.6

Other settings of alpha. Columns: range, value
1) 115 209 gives 11.7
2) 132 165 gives 11.6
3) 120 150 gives 11.9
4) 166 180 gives 11.7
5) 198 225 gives 11.7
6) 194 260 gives 12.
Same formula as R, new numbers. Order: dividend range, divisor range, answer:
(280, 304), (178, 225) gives 1.15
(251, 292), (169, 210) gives 1.12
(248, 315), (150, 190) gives 1.13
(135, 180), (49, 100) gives 0.96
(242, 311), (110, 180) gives 1.09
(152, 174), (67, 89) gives 0.94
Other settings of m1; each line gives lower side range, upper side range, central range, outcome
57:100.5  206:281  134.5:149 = 0.6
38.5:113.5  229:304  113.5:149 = 0.9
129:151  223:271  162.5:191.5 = 1.0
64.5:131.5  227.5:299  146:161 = 0.9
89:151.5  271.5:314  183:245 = 4.4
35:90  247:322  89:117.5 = 1.4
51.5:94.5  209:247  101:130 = 0.4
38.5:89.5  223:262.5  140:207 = 4.3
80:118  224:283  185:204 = 1.6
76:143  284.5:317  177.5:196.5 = 1.8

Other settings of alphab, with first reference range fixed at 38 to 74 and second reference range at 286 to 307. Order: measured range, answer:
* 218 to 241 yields 0.080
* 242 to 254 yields 0.075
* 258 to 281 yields 0.045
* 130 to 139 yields 0.068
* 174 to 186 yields 0.136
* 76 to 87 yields -0.006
